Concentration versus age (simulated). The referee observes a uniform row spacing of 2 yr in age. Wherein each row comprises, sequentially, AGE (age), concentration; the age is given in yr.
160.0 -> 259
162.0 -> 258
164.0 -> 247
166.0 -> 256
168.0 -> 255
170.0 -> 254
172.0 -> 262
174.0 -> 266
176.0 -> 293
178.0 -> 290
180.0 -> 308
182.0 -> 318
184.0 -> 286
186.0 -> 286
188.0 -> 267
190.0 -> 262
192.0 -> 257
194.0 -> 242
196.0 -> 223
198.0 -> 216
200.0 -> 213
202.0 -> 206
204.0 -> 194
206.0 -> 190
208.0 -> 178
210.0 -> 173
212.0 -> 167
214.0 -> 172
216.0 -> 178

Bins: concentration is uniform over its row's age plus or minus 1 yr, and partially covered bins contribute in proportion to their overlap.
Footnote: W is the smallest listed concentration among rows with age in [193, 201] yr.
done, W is 213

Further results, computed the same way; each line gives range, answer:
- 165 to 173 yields 254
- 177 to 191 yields 262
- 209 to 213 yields 167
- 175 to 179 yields 290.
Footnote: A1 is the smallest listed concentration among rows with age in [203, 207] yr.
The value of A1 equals 190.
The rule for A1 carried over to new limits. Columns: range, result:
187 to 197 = 223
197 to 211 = 173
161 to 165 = 247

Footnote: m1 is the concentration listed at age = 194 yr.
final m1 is 242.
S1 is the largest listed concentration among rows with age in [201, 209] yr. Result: 206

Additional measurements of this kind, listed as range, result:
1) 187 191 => 267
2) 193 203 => 242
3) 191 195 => 257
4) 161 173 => 262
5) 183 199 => 286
